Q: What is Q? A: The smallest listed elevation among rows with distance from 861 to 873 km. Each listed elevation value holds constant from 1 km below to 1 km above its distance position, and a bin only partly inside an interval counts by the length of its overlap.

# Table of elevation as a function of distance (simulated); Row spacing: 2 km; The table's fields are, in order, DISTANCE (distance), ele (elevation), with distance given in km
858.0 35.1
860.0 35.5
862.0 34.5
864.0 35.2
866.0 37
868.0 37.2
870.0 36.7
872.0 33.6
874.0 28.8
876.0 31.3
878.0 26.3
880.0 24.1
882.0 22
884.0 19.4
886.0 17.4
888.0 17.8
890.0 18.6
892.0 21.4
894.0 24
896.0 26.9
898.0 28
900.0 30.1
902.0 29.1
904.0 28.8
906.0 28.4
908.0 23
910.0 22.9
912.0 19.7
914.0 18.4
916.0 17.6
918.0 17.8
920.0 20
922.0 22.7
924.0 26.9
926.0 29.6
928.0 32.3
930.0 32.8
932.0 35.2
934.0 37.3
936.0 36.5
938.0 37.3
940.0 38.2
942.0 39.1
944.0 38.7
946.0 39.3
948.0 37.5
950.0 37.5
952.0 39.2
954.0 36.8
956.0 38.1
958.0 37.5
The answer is 33.6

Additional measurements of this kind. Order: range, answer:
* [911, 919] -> 17.6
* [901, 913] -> 19.7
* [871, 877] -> 28.8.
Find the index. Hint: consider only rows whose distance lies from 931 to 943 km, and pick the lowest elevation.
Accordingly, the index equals 35.2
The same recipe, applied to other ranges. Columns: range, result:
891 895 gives 21.4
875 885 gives 19.4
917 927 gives 17.8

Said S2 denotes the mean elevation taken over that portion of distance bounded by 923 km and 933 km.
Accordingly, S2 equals 31.4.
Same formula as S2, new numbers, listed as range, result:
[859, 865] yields 35.1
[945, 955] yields 38.1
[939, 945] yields 38.7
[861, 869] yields 36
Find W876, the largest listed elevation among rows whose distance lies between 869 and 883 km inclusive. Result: 36.7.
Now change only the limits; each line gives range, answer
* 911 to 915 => 19.7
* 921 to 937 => 37.3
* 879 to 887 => 24.1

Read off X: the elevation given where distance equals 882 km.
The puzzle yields 22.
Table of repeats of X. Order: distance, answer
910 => 22.9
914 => 18.4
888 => 17.8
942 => 39.1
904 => 28.8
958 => 37.5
